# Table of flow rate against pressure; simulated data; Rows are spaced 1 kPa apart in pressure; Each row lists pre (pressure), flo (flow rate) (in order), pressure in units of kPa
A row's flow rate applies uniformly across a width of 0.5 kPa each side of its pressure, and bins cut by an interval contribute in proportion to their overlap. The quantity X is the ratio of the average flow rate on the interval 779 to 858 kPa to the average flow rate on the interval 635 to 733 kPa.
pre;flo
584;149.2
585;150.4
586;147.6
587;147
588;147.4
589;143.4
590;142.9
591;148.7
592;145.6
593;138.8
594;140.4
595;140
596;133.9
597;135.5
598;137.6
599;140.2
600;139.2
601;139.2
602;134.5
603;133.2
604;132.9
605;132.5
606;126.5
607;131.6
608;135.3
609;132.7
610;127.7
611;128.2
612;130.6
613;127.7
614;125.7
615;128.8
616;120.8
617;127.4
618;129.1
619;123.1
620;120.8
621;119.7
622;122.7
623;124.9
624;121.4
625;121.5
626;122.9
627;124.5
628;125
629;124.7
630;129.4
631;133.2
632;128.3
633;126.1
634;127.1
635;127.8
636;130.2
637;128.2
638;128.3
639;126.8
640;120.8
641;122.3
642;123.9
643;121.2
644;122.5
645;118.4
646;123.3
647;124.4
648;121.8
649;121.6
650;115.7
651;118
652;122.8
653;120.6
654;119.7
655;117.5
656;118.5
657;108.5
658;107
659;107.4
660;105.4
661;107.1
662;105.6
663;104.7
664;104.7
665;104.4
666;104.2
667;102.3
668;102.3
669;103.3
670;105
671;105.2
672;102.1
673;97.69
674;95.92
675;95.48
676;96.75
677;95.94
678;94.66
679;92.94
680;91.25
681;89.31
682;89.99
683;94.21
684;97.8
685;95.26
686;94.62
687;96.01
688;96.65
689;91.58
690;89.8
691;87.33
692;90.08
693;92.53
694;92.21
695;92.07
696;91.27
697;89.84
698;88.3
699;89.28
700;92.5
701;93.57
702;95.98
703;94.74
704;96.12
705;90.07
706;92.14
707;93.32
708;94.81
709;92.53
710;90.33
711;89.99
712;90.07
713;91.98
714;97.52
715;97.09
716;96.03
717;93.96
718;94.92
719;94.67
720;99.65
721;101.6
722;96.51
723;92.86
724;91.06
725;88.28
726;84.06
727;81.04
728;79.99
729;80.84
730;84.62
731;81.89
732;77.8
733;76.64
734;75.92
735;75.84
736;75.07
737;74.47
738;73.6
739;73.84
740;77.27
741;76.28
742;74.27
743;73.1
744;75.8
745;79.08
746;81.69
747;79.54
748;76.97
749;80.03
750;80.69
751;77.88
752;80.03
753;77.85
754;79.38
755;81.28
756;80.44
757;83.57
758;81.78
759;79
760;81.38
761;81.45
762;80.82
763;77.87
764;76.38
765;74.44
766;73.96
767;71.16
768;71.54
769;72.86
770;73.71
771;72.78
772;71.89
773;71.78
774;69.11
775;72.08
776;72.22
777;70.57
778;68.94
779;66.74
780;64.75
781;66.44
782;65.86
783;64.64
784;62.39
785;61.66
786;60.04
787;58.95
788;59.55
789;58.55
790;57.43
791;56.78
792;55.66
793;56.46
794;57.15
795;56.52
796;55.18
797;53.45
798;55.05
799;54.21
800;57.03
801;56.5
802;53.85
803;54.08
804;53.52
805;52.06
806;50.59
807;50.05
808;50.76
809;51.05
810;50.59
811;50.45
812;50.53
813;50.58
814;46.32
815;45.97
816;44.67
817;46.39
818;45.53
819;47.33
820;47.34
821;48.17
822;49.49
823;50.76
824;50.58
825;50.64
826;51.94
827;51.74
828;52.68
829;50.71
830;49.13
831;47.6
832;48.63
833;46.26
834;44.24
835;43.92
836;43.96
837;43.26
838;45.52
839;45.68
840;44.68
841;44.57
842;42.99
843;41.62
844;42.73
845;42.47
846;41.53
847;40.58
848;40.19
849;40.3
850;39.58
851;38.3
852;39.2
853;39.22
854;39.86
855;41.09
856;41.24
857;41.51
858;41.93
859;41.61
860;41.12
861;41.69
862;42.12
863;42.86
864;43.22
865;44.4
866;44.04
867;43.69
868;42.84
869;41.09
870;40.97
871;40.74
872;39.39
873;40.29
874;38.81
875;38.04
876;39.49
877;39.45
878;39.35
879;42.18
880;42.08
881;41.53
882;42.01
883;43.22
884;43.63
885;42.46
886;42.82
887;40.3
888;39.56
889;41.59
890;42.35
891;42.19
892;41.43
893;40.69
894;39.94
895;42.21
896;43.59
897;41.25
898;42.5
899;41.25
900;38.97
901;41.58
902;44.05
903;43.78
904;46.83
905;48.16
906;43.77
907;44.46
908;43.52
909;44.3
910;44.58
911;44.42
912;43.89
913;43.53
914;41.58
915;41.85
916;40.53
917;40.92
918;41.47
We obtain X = 0.50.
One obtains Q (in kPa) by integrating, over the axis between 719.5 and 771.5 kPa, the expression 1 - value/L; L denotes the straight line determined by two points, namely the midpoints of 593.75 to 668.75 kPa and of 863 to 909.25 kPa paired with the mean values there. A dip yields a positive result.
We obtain 4.24 kPa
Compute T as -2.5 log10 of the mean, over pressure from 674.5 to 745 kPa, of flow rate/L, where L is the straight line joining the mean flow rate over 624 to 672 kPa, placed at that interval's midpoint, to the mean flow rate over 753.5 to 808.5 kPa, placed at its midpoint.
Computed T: 0.05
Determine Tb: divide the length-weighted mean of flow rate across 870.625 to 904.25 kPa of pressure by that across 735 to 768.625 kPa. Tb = 0.53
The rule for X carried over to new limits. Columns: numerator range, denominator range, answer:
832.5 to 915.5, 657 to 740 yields 0.45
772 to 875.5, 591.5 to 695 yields 0.43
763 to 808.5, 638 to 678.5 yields 0.56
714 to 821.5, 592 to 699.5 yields 0.61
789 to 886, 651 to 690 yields 0.45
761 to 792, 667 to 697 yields 0.72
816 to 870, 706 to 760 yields 0.53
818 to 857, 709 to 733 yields 0.50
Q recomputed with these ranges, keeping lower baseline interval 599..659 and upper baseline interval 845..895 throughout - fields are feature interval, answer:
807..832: 4.0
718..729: 0.2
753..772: 0.3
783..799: 2.6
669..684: 1.7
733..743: 1.4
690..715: 1.9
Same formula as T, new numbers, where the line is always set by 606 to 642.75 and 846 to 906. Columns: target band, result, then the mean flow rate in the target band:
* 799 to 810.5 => 0.24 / 52.8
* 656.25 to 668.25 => 0.08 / 106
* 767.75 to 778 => 0.07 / 71.7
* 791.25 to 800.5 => 0.23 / 55.7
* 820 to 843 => 0.19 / 47.5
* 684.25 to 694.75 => 0.13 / 92.7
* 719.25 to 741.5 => 0.10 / 82.8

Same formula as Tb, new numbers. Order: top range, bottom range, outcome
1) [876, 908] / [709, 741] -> 0.49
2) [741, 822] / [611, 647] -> 0.52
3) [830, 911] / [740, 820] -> 0.65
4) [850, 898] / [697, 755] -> 0.48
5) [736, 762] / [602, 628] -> 0.62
